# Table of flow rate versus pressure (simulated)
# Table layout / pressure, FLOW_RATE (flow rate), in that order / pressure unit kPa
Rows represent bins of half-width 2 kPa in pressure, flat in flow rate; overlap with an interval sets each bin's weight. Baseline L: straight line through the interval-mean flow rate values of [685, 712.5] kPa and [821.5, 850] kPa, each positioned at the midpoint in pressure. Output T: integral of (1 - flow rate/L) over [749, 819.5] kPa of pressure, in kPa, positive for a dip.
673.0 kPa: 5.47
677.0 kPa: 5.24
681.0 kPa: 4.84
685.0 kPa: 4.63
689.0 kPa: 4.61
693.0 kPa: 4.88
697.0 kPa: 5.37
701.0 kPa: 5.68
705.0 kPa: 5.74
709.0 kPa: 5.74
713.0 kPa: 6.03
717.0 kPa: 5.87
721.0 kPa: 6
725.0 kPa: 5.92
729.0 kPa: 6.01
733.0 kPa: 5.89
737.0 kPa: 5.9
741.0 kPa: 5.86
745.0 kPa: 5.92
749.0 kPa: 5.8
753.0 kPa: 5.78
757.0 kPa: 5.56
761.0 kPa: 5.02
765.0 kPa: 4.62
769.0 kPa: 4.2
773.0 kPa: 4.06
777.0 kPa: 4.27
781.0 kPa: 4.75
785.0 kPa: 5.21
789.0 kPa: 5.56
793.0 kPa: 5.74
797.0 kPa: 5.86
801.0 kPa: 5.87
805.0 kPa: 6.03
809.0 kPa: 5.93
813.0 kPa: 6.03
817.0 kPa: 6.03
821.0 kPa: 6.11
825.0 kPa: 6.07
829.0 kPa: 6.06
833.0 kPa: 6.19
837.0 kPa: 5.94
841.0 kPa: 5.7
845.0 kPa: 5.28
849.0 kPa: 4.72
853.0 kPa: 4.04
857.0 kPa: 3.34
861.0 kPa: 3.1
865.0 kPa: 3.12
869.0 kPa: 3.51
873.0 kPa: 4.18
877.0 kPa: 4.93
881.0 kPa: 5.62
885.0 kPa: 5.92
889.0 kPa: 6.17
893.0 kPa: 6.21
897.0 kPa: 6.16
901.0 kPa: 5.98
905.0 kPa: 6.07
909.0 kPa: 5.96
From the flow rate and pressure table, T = 3.3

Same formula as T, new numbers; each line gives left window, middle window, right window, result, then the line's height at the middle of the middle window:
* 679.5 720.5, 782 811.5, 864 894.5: -3.12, 5.17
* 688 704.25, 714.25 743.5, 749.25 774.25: -4.80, 5.09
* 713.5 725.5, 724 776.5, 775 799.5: 2.39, 5.63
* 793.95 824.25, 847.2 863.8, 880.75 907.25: 6.23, 6.01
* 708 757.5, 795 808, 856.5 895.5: -1.52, 5.3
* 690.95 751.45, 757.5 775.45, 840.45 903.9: 3.08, 5.5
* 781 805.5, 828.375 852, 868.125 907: 0.07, 5.57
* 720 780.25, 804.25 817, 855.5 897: -2.41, 5.05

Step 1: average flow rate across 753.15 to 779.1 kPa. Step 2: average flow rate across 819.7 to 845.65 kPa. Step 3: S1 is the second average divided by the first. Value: 1.3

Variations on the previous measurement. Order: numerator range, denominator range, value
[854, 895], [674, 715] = 0.87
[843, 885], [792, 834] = 0.71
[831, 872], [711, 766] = 0.78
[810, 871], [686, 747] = 0.89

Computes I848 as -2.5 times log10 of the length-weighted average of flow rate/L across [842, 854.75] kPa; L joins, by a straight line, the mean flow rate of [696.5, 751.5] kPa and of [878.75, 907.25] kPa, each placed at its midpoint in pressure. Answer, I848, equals 0.242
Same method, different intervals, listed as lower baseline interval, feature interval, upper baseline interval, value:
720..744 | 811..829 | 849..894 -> -0.20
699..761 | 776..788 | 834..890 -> 0.11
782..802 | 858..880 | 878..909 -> 0.47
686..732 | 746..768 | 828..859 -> 0.02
